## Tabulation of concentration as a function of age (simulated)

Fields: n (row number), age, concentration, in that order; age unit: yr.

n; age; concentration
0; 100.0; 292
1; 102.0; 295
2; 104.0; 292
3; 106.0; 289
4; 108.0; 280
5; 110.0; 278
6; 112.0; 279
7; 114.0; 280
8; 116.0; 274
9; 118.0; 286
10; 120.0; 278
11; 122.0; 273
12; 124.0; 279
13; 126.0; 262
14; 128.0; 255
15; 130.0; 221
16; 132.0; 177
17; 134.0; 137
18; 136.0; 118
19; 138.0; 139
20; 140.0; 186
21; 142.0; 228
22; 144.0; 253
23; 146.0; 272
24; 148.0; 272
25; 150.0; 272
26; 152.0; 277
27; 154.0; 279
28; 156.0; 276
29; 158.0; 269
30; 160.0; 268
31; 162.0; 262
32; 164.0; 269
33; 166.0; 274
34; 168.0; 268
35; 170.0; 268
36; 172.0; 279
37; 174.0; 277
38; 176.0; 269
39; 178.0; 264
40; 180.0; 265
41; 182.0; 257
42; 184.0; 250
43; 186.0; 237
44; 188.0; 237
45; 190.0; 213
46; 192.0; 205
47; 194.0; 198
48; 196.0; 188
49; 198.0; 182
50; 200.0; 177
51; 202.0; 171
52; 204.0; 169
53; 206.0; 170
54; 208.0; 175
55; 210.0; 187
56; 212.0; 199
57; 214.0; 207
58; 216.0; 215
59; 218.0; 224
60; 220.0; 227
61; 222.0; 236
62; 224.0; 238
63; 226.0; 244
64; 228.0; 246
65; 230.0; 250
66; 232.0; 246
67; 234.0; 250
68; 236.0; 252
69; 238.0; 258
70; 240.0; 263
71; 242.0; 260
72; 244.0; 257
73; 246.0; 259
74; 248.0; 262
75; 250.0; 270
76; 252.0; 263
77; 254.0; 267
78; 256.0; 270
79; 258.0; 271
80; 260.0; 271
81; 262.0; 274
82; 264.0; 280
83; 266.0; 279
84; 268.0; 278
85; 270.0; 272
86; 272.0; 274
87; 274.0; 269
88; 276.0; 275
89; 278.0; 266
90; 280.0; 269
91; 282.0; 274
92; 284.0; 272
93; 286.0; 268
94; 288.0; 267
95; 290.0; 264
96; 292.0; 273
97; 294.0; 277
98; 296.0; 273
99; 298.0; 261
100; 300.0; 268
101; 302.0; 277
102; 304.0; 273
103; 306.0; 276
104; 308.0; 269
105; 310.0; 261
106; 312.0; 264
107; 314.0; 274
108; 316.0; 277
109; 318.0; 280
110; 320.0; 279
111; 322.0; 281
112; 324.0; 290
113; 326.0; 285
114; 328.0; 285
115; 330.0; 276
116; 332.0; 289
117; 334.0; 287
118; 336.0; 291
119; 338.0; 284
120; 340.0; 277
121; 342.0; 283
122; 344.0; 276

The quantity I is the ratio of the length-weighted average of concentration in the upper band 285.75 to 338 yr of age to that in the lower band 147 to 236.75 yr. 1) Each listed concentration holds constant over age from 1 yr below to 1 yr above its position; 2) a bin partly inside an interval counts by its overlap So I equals 1.16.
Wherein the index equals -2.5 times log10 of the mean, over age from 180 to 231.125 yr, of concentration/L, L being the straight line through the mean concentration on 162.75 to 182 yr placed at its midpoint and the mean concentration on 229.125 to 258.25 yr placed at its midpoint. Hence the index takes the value 0.24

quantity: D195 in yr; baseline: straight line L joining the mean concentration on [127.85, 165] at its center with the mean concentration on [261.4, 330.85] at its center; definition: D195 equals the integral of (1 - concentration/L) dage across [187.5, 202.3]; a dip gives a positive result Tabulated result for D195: 3.0 yr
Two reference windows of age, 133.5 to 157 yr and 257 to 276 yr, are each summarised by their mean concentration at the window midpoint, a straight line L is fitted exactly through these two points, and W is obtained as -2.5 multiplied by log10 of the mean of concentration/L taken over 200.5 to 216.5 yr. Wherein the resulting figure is 0.33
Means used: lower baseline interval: 228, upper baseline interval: 274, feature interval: 185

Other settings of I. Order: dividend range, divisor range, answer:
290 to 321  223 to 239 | 1.10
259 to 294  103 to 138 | 1.10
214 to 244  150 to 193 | 0.93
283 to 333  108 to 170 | 1.10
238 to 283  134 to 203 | 1.13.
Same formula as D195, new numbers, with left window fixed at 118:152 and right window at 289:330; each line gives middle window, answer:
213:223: 1.2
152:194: -3.4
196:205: 2.6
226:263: -0.3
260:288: -0.8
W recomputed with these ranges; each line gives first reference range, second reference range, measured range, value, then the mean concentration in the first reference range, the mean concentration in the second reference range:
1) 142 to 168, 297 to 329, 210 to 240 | 0.16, 269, 275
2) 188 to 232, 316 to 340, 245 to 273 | -0.14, 207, 284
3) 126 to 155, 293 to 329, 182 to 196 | 0.06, 222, 275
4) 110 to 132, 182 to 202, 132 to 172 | -0.01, 265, 210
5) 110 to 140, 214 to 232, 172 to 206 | 0.05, 233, 234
